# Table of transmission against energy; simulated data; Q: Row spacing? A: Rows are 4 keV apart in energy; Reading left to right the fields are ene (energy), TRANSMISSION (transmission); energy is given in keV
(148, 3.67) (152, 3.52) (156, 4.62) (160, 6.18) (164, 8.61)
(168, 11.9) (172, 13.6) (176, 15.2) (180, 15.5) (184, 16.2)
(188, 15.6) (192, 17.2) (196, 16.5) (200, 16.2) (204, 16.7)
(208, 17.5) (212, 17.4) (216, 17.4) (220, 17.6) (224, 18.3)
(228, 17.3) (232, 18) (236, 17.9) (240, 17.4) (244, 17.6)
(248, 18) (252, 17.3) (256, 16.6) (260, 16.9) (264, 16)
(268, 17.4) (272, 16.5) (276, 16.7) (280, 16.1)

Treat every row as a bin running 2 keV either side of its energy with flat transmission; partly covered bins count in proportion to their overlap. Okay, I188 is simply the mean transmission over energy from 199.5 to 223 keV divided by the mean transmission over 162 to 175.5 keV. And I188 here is 1.46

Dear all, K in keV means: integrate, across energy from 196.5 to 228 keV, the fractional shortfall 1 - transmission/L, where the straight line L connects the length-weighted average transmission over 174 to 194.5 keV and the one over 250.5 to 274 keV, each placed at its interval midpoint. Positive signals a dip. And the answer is -1.96 keV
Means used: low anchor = 16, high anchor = 16.8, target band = 17.3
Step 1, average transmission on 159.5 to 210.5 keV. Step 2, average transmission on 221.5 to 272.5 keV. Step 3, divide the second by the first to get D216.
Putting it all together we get 1.2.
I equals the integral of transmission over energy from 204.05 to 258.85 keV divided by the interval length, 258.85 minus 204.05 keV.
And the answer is 17.5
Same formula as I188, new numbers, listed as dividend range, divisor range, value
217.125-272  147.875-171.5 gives 2.45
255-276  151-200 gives 1.35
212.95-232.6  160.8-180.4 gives 1.43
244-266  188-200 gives 1.03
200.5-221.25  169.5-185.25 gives 1.15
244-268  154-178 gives 1.70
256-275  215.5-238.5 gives 0.94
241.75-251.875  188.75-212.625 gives 1.05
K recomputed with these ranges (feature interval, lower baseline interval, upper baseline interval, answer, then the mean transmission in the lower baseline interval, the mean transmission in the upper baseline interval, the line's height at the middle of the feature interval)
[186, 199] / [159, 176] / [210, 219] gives -1.8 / 10.9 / 17.4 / 14.4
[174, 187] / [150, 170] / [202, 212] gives -4.8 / 6.97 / 17.2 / 11.4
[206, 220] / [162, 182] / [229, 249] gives -1.4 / 13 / 17.7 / 15.9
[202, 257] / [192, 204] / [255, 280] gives -3.1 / 16.6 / 16.6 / 16.6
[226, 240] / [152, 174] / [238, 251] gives -1.1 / 8.49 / 17.6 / 16.3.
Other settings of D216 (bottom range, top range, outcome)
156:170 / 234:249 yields 2.14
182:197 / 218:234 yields 1.09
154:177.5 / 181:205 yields 1.65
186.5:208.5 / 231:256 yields 1.06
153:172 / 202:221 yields 2.11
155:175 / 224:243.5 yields 1.86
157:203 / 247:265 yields 1.23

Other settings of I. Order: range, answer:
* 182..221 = 16.8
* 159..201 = 14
